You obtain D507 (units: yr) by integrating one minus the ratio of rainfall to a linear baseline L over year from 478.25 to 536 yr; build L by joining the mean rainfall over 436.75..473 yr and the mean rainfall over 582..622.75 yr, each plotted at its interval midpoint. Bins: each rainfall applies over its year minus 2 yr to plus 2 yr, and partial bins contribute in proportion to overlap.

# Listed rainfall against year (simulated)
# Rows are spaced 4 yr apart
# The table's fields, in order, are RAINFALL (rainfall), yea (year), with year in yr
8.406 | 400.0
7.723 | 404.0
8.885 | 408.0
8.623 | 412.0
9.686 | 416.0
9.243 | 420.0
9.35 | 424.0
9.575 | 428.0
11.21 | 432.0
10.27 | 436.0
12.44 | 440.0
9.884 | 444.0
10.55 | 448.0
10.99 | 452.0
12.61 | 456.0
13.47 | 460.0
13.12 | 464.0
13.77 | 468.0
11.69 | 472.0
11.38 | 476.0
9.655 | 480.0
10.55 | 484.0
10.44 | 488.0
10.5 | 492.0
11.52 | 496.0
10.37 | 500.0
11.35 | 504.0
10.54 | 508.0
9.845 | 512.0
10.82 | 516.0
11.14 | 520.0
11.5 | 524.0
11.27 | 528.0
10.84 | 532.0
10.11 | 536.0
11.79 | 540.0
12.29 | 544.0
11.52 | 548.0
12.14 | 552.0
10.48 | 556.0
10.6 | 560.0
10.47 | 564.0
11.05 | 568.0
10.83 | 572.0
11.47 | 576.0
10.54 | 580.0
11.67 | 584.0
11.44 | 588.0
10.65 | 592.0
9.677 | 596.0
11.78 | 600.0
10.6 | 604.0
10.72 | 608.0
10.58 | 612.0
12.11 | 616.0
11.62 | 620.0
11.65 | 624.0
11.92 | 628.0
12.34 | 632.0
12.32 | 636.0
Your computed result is 4.7 yr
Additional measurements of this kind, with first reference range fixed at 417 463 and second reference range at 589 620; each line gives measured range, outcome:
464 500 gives -1.1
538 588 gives -1.4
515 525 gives -0.2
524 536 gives -0.1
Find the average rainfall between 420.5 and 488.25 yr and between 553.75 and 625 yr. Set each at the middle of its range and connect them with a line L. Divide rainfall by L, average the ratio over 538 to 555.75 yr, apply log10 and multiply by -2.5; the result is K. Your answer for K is -0.07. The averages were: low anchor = 11.2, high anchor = 11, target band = 11.8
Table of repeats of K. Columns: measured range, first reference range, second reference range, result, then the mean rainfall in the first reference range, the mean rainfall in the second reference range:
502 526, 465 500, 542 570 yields 0.03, 11.2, 11.2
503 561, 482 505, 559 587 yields -0.02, 10.8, 11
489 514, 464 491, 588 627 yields 0.06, 11.4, 11.1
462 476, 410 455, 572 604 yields -0.21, 10.2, 11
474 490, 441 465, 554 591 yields 0.10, 11.7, 10.9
